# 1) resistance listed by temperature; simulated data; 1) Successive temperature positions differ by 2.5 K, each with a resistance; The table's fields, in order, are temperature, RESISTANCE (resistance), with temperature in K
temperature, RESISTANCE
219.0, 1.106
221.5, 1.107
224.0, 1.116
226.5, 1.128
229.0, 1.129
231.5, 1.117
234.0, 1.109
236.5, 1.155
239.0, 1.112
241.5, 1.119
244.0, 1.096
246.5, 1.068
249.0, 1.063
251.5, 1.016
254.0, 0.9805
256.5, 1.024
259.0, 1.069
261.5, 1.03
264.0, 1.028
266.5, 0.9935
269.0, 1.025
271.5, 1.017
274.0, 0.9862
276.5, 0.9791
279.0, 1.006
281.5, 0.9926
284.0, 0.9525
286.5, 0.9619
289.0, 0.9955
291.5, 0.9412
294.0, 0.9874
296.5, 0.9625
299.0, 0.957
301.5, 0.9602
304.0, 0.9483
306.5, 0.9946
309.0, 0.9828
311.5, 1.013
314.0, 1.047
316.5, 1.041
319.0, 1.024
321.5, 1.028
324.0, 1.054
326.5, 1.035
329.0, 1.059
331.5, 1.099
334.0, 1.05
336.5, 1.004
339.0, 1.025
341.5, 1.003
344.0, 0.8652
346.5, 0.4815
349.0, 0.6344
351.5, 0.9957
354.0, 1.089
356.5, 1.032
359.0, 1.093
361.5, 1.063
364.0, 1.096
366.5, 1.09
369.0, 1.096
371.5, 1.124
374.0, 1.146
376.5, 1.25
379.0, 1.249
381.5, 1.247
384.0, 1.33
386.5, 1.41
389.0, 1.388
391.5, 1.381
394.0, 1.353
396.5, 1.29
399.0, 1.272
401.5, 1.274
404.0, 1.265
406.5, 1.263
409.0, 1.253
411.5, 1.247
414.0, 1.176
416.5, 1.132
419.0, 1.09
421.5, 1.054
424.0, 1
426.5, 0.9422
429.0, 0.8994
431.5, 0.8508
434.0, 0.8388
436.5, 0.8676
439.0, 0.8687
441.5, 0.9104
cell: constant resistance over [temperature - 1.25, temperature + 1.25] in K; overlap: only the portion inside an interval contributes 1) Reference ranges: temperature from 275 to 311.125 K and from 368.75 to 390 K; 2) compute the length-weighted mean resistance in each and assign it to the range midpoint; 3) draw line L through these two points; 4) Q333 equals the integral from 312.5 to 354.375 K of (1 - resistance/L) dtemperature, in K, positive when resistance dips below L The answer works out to 5.0 K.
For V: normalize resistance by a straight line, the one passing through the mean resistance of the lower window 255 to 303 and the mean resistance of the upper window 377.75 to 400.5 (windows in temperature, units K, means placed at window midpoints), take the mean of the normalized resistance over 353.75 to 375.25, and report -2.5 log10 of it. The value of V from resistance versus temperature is 0.146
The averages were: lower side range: 0.993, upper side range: 1.32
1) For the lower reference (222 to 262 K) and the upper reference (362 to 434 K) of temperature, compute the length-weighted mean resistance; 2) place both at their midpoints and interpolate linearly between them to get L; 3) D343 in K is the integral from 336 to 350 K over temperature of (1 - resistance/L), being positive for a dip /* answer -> 3.8 K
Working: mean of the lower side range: 1.08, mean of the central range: 0.83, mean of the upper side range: 1.18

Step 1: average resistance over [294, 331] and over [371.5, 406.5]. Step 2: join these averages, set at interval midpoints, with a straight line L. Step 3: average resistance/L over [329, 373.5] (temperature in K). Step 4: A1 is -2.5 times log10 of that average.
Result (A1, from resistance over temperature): 0.16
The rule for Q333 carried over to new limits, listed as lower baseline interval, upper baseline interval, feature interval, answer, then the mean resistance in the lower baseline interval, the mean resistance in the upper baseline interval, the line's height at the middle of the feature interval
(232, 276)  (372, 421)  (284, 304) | 2.6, 1.05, 1.26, 1.11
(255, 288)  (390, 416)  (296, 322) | 2.1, 1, 1.27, 1.08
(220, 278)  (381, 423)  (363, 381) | 1.0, 1.06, 1.26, 1.22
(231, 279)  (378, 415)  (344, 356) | 3.9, 1.05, 1.29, 1.21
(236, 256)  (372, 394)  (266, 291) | 3.0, 1.07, 1.3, 1.12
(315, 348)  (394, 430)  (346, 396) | -3.0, 0.98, 1.16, 1.07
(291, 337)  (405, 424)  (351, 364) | 0.2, 1.01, 1.16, 1.08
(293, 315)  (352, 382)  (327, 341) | 0.1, 0.983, 1.12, 1.05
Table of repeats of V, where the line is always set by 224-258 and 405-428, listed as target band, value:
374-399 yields -0.17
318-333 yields 0.06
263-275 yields 0.09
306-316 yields 0.09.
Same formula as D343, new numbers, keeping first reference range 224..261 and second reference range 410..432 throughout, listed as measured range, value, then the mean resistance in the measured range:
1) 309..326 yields 0.6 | 1.03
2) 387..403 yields -4.1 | 1.33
